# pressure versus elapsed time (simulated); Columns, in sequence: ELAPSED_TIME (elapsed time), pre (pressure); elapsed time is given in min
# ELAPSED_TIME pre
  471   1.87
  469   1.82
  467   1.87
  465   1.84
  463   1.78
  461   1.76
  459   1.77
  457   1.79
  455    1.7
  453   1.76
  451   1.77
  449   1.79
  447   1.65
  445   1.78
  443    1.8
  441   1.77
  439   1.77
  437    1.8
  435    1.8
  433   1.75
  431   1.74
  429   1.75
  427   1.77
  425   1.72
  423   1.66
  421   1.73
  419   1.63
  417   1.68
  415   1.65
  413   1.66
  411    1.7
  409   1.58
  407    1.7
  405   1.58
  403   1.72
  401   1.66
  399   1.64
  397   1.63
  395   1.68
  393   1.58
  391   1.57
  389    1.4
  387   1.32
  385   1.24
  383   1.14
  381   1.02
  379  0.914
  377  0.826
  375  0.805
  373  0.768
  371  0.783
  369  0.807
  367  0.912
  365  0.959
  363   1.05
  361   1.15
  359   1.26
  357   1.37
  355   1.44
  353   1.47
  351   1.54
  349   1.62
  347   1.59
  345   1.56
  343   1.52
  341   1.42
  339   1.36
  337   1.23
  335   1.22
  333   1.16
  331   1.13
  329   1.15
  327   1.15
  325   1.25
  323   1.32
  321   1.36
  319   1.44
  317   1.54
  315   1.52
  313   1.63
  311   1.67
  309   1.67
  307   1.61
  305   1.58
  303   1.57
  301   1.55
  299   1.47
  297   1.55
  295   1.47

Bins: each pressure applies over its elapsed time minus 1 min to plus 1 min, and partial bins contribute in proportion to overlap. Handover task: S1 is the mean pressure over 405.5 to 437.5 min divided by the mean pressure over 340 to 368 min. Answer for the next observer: 1.26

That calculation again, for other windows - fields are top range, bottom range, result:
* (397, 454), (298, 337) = 1.21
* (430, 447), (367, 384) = 2.00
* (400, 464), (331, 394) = 1.41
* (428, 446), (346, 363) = 1.26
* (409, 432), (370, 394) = 1.52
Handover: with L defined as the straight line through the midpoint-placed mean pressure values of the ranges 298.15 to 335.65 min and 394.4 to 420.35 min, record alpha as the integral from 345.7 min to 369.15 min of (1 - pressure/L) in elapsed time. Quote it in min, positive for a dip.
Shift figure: 3.7 min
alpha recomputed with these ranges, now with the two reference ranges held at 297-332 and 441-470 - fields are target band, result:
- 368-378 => 5.0 min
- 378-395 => 3.4 min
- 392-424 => 0.2 min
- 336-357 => 0.8 min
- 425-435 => -0.2 min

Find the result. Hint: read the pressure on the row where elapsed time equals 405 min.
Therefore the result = 1.58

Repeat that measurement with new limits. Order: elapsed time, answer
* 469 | 1.82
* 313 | 1.63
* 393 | 1.58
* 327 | 1.15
